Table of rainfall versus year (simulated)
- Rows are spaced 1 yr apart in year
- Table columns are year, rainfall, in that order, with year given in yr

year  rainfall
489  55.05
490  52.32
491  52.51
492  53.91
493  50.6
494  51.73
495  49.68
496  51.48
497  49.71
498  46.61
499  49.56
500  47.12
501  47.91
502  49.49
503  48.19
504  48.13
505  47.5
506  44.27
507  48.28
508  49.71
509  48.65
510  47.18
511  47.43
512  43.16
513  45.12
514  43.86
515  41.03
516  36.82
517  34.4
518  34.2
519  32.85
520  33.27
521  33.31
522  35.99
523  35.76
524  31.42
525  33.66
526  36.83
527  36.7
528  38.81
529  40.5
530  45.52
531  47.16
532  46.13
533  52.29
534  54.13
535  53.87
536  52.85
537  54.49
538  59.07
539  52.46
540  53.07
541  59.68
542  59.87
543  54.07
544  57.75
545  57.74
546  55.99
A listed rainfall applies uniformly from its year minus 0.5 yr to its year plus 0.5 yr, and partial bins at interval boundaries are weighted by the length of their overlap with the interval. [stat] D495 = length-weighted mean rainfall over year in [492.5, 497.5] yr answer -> 50.6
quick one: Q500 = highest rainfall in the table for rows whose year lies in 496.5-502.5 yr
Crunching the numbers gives 49.71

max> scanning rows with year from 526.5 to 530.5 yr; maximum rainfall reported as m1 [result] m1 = 45.52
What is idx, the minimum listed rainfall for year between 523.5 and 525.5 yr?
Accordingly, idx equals 31.42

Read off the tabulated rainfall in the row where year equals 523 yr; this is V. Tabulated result 35.76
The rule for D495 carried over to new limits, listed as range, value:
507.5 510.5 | 48.5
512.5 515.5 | 43.3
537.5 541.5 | 56.1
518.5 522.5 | 33.9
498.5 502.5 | 48.5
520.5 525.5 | 34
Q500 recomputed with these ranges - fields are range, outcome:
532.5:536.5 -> 54.13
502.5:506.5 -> 48.19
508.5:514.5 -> 48.65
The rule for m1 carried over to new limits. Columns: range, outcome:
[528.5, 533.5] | 52.29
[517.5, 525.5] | 35.99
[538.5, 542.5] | 59.87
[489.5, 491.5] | 52.51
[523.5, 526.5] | 36.83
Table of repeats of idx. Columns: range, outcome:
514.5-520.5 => 32.85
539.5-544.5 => 53.07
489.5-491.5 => 52.32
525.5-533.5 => 36.7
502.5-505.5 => 47.5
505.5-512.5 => 43.16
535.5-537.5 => 52.85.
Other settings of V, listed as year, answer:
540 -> 53.07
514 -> 43.86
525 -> 33.66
